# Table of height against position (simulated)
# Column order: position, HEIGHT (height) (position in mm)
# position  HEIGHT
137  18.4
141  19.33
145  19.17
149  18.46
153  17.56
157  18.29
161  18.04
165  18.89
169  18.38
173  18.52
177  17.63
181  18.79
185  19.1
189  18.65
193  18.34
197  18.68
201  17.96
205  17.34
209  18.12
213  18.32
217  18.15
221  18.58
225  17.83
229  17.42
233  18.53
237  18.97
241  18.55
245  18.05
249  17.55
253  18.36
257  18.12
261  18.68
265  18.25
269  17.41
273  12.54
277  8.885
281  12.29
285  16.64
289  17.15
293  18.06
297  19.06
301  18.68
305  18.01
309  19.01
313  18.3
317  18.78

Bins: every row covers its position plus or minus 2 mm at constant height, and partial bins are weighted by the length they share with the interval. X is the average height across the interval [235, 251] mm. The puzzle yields 18.3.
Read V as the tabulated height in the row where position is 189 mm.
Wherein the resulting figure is 18.65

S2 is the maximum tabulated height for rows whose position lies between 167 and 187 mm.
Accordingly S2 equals 19.1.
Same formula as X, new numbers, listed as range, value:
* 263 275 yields 16.1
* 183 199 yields 18.7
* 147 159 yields 18.1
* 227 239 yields 18.3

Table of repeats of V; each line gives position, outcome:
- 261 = 18.68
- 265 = 18.25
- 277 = 8.885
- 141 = 19.33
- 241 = 18.55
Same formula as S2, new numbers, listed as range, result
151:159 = 18.29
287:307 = 19.06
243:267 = 18.68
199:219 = 18.32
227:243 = 18.97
